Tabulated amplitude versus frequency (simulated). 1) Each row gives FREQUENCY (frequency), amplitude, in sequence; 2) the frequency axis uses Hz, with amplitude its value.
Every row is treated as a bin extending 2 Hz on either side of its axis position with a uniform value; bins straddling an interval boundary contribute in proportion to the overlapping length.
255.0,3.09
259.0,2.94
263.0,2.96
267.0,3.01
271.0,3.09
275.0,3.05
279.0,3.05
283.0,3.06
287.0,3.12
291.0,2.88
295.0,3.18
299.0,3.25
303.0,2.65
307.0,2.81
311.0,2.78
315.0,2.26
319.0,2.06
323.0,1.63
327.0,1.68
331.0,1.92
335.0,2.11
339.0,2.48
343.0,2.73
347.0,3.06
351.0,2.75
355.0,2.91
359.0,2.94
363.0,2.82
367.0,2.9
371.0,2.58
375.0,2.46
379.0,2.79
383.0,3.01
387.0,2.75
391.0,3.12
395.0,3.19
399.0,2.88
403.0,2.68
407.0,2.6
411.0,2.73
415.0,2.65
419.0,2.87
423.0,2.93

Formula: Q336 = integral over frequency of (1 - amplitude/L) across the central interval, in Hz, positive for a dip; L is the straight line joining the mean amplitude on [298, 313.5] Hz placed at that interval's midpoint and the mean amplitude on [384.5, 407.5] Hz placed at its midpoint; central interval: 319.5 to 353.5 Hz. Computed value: 6.6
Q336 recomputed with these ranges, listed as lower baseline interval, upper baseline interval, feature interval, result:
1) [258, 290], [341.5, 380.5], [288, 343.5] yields 8.7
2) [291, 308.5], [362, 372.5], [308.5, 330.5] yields 6.2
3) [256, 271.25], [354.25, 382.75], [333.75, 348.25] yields 1.2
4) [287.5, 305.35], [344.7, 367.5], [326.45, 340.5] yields 4.1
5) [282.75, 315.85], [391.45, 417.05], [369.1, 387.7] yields 0.8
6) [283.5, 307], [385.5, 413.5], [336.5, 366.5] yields 1.2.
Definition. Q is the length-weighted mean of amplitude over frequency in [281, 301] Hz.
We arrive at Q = 3.1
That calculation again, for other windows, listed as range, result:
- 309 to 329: 2.08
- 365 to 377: 2.65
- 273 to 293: 3.03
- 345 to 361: 2.92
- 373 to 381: 2.62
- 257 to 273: 3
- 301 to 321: 2.51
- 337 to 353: 2.75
